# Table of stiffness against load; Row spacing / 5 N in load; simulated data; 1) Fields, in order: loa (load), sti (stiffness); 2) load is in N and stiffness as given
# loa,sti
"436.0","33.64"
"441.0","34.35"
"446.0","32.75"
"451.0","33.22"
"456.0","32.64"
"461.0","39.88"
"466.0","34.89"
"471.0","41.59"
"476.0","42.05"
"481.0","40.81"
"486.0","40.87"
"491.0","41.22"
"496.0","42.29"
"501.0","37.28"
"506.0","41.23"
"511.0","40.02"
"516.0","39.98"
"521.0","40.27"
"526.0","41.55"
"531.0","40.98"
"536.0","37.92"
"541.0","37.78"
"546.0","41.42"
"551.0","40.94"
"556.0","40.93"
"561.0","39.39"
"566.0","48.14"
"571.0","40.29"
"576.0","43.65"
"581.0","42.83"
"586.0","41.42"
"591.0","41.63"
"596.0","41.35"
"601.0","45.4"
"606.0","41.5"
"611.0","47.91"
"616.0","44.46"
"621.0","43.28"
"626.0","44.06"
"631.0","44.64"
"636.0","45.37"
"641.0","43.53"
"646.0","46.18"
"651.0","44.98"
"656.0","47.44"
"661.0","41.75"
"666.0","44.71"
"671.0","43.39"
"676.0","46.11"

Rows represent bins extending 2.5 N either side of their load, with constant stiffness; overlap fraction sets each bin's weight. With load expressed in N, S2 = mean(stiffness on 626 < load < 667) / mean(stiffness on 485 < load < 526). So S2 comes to 1.1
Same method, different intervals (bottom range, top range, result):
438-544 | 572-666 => 1.13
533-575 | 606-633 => 1.09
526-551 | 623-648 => 1.12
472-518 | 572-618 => 1.06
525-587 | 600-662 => 1.08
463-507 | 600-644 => 1.11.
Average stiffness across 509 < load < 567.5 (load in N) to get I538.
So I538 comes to 40.7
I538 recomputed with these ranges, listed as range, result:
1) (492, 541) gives 40.1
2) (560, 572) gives 43.3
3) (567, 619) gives 43.2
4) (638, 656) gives 45.3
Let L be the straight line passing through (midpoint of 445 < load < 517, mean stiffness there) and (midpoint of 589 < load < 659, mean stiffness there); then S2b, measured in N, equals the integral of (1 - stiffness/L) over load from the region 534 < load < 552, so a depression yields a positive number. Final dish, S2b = 0.8 N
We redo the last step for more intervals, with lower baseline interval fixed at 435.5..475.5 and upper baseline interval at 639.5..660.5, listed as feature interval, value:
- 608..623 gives -0.54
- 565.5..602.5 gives -0.63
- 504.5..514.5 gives -0.54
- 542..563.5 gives 0.03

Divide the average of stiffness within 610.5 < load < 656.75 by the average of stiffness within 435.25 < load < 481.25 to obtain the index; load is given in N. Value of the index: 1.23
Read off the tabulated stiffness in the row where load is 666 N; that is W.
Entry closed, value 44.71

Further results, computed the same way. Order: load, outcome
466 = 34.89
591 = 41.63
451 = 33.22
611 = 47.91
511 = 40.02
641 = 43.53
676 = 46.11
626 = 44.06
